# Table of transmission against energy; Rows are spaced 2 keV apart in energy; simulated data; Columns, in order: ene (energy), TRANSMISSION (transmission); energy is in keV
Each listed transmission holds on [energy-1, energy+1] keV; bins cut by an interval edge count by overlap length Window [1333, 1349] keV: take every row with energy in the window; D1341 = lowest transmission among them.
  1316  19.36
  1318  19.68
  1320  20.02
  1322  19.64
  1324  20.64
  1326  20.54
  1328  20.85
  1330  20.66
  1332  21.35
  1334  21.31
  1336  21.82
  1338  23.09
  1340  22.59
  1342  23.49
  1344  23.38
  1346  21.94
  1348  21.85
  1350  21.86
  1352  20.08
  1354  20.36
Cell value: 21.31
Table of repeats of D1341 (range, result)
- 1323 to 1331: 20.54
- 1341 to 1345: 23.38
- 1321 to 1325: 19.64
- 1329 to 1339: 20.66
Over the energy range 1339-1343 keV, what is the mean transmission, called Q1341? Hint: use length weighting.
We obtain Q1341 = 23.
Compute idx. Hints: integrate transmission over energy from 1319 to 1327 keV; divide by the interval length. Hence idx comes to 20.2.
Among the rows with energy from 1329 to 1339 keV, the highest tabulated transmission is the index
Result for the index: 23.09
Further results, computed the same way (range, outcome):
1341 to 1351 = 23.49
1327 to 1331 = 20.85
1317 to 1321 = 20.02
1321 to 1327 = 20.64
